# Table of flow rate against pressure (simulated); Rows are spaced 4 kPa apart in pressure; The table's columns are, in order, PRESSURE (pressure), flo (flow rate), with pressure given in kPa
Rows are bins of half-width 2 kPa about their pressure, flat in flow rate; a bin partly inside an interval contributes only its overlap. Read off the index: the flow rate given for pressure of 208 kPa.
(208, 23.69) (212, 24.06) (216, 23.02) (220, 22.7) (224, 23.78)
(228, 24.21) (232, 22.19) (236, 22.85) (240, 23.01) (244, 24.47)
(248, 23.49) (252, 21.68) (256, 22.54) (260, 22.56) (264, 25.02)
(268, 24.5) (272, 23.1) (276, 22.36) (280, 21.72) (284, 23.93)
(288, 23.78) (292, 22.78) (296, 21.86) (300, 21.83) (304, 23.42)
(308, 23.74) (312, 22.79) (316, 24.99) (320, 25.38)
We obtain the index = 23.69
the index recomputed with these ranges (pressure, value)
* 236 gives 22.85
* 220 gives 22.7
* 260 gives 22.56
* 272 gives 23.1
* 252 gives 21.68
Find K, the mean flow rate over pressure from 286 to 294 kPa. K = 23.3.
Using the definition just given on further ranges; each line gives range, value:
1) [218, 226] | 23.2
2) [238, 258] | 23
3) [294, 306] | 22.4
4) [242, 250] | 24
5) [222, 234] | 23.4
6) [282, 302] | 22.8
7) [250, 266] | 22.9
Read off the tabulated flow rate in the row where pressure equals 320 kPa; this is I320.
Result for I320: 25.38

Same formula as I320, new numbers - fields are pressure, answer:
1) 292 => 22.78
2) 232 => 22.19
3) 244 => 24.47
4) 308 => 23.74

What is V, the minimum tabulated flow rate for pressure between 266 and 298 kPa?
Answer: 21.72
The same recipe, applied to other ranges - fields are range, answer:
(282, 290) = 23.78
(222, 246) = 22.19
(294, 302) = 21.83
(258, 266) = 22.56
